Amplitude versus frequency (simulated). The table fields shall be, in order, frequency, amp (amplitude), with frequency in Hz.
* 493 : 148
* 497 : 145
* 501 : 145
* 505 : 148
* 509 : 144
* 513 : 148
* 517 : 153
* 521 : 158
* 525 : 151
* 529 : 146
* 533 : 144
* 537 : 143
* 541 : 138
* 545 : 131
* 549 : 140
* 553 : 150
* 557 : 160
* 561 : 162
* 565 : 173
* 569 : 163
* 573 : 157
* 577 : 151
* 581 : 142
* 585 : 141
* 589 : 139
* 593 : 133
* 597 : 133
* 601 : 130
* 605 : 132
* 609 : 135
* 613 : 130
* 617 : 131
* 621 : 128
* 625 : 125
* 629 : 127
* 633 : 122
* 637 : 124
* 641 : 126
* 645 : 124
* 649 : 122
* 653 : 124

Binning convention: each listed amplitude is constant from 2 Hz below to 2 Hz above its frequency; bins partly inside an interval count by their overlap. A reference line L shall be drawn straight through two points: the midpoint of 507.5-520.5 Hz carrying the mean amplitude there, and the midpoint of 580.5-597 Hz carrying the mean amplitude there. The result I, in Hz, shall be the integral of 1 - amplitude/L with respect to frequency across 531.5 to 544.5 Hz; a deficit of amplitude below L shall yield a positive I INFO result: 0.5 Hz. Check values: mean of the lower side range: 150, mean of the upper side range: 138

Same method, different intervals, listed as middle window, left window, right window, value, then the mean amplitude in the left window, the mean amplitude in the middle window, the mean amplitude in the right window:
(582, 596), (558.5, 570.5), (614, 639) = 1.2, 166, 138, 126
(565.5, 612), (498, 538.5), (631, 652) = -2.8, 148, 142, 124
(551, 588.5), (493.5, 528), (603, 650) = -4.6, 149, 155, 127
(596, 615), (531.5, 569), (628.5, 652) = 0.3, 150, 132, 124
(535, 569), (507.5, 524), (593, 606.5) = -1.9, 151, 150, 132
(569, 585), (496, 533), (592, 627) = -1.6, 149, 150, 131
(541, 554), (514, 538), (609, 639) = 0.5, 149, 139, 127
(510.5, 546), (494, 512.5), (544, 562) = 0.3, 146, 146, 149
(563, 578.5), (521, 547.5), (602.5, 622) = -2.7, 143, 161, 131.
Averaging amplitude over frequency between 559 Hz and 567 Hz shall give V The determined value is 168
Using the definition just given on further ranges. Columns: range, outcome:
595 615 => 132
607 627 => 130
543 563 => 149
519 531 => 152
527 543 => 143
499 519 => 148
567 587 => 151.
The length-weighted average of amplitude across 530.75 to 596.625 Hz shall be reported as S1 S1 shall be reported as 148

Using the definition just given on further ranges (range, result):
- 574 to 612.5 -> 138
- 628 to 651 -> 124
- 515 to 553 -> 145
